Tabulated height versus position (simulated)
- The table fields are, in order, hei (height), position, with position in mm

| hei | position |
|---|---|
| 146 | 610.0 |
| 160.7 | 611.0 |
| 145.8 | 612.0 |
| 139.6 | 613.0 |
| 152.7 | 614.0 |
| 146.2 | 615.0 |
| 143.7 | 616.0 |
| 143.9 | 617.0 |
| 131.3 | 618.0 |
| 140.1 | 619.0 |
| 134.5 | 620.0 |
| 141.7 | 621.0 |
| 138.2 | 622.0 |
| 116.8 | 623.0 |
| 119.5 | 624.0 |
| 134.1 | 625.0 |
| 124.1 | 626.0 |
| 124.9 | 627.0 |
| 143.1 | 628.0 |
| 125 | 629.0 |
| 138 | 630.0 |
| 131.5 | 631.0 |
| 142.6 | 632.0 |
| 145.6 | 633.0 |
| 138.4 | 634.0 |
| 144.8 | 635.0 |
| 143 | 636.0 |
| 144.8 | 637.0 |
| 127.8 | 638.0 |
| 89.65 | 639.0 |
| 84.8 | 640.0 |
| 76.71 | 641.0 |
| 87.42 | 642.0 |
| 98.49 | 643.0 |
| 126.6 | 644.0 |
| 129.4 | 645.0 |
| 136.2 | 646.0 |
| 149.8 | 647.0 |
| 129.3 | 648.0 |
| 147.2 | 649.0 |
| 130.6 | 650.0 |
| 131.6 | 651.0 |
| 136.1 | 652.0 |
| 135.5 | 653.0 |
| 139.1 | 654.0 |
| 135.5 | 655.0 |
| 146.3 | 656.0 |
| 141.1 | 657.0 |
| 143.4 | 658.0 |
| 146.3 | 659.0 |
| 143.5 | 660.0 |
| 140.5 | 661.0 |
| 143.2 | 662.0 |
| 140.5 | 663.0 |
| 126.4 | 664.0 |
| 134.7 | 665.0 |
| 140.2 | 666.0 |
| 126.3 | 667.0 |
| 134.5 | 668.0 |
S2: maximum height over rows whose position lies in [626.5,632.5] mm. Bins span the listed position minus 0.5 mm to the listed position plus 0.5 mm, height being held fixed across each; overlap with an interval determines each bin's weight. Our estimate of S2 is 143.1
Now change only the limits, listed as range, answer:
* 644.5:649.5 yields 149.8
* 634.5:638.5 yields 144.8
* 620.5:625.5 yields 141.7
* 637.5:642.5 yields 127.8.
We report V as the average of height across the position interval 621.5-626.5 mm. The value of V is 127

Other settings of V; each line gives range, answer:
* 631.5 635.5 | 143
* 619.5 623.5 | 133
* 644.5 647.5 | 138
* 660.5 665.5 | 137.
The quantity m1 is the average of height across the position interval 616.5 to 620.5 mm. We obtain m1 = 137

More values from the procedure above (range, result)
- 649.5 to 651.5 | 131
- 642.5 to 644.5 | 113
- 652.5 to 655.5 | 137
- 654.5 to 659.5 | 143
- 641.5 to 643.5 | 93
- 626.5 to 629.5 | 131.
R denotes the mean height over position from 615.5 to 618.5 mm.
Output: 140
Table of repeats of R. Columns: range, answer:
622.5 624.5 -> 118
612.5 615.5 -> 146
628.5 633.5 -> 137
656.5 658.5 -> 142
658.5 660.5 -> 145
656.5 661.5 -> 143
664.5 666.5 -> 137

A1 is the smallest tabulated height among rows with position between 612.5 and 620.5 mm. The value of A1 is 131.3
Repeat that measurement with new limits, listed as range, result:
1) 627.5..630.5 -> 125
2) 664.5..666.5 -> 134.7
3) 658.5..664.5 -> 126.4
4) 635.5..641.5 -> 76.71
